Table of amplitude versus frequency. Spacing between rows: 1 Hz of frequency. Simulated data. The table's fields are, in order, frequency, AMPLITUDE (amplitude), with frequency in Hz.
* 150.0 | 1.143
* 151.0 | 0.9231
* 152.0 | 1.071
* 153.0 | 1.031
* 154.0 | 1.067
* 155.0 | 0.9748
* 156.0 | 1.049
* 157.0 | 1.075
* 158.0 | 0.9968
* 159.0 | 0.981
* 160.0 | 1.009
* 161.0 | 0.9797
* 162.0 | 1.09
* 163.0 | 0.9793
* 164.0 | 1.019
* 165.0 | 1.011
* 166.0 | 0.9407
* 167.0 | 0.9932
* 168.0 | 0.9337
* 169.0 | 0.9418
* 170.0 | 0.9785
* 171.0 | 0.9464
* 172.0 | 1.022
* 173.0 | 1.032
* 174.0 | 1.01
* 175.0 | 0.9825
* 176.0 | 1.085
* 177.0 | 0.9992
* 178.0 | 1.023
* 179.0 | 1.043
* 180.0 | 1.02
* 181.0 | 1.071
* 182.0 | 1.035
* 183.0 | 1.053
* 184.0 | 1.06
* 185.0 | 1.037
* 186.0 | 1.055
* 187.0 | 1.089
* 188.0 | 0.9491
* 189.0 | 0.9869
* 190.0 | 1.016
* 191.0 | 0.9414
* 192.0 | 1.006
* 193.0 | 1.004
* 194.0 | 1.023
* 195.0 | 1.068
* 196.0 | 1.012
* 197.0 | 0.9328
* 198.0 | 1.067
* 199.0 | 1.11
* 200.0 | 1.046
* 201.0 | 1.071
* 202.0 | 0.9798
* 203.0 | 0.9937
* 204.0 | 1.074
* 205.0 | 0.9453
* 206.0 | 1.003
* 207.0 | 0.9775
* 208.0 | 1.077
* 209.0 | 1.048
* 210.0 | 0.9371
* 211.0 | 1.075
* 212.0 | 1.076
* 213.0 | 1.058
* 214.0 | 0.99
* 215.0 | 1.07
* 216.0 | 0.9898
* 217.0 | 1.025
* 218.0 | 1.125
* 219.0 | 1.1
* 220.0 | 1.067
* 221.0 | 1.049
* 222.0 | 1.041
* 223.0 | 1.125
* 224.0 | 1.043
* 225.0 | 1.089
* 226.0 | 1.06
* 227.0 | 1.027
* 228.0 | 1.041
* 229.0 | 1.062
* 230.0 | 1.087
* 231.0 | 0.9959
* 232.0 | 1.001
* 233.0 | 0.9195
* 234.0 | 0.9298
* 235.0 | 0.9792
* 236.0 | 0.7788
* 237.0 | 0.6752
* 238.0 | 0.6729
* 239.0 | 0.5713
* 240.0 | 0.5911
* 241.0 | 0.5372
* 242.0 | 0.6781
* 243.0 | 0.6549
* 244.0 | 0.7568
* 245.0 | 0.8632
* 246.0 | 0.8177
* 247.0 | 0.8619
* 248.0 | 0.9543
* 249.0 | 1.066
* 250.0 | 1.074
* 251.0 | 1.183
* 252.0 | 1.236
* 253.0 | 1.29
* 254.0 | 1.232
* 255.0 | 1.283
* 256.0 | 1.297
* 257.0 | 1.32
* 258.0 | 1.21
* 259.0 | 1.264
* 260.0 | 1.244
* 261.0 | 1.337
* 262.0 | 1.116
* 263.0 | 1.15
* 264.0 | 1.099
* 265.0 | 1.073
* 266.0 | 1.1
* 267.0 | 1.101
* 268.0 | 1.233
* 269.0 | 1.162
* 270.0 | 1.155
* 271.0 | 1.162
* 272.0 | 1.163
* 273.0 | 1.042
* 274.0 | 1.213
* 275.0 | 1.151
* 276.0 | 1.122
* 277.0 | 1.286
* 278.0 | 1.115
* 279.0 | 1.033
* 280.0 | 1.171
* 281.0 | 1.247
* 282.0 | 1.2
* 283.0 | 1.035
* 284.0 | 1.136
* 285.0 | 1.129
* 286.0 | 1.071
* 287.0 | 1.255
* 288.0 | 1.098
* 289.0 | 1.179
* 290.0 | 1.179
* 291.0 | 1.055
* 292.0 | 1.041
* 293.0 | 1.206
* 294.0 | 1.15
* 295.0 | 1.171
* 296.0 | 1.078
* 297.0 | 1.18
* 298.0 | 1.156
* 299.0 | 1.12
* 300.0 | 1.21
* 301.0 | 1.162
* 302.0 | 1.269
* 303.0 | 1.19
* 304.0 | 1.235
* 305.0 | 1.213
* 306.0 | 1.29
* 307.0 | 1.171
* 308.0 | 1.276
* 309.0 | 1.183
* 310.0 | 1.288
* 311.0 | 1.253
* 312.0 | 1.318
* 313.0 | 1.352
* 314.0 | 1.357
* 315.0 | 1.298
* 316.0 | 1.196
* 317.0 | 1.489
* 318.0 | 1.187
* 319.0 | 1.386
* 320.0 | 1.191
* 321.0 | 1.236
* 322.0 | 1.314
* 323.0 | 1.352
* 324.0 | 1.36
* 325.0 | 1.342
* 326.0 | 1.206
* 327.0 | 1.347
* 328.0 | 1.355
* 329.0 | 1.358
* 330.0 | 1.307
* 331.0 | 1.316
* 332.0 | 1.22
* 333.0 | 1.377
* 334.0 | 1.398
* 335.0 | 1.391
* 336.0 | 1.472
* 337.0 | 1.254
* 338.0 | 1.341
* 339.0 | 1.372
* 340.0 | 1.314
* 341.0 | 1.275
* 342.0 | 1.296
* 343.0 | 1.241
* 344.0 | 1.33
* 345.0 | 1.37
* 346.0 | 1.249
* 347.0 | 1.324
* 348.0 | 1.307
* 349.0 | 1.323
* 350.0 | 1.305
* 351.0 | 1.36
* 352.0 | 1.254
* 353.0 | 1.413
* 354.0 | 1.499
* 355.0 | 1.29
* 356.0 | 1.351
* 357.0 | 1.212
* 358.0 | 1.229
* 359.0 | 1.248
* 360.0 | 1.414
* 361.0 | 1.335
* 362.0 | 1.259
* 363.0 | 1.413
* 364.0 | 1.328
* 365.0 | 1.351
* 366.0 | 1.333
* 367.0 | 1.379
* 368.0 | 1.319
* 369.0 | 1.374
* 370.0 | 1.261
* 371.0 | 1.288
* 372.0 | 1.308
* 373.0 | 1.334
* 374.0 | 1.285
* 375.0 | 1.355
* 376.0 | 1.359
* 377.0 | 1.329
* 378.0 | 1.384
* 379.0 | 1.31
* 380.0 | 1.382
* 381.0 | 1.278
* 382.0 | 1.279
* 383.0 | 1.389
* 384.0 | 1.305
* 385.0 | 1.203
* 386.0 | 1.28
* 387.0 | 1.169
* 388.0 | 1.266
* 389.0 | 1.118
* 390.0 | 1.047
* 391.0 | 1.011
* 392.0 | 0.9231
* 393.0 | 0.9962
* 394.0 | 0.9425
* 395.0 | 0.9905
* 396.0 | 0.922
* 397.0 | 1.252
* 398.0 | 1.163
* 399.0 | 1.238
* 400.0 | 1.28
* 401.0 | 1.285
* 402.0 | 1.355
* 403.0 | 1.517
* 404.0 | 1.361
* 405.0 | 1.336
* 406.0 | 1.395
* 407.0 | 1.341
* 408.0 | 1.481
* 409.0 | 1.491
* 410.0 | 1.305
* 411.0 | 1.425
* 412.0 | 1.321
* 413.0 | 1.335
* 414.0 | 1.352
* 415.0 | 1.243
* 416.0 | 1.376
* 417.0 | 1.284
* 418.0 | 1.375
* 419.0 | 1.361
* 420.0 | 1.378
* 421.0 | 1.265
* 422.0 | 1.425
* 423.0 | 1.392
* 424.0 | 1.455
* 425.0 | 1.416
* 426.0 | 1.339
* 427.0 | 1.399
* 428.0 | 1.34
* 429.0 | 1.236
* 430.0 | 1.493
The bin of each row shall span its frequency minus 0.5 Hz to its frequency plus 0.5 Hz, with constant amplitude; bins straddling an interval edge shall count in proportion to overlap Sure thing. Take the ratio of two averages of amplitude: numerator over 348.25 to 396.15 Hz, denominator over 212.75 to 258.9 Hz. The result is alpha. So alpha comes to 1.3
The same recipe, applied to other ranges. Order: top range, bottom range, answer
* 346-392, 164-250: 1.32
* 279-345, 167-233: 1.21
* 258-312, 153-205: 1.15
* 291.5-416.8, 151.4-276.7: 1.25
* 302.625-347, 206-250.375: 1.38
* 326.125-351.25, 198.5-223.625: 1.27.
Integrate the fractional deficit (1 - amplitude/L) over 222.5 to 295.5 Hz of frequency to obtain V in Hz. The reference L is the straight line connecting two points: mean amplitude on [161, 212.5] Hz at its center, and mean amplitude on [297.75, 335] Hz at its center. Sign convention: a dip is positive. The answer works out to 6.4 Hz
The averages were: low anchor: 1.02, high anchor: 1.28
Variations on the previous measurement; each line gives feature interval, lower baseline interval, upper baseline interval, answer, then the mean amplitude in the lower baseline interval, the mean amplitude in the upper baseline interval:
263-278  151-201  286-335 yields 0.4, 1.02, 1.25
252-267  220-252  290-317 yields -2.9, 0.917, 1.21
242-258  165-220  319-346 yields 1.3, 1.02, 1.32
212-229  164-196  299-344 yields 0.5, 1.01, 1.29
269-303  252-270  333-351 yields 2.6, 1.21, 1.33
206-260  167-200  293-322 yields 5.0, 1.02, 1.24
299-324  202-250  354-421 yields -3.1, 0.95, 1.29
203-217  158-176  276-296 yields 0.3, 0.994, 1.14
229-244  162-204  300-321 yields 4.3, 1.02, 1.26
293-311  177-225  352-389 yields 0.1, 1.03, 1.32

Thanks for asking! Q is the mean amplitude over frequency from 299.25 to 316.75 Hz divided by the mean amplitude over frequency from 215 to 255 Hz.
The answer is 1.3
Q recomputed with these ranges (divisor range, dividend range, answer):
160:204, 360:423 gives 1.27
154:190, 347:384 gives 1.31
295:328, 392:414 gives 1.01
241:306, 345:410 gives 1.14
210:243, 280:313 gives 1.25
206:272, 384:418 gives 1.21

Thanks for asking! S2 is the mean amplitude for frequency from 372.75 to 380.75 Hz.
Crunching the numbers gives 1.34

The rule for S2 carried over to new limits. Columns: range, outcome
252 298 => 1.17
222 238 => 0.979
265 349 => 1.23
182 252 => 0.978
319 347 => 1.32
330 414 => 1.29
